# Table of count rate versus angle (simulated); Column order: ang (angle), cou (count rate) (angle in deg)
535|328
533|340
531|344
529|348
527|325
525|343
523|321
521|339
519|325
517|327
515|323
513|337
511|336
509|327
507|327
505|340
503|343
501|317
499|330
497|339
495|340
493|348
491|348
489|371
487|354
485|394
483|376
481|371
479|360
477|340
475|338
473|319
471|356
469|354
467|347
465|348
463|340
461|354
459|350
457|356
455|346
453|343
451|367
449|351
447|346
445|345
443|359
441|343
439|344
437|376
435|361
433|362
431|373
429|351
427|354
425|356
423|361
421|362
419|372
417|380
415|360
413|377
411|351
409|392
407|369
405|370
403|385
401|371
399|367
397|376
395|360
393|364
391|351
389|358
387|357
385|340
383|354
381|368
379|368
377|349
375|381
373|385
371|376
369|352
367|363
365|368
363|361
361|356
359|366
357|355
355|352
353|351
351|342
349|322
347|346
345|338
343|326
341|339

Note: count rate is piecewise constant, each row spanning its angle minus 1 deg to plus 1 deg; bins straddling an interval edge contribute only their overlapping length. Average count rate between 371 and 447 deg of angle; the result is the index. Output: 364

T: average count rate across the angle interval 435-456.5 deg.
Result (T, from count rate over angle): 353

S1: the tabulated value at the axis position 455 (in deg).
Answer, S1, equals 346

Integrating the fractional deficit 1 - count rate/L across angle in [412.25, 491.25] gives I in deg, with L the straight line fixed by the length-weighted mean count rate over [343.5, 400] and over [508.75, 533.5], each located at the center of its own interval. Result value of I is -2.7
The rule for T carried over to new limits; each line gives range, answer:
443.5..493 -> 353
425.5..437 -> 361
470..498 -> 354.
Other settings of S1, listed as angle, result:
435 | 361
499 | 330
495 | 340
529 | 348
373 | 385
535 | 328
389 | 358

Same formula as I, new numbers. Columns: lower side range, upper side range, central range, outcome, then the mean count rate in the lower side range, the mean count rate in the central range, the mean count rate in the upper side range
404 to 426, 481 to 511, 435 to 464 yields 0.60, 368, 352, 347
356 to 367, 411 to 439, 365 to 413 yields -0.45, 361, 366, 364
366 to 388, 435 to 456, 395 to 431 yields -1.04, 363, 368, 352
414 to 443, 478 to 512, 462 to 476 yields 0.40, 361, 343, 348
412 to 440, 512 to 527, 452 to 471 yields 0.10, 364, 349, 330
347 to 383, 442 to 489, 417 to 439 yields -0.45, 359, 363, 353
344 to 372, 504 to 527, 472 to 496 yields -1.39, 353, 355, 331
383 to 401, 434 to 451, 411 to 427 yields -0.38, 360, 365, 354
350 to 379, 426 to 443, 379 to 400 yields 0.02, 361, 360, 358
